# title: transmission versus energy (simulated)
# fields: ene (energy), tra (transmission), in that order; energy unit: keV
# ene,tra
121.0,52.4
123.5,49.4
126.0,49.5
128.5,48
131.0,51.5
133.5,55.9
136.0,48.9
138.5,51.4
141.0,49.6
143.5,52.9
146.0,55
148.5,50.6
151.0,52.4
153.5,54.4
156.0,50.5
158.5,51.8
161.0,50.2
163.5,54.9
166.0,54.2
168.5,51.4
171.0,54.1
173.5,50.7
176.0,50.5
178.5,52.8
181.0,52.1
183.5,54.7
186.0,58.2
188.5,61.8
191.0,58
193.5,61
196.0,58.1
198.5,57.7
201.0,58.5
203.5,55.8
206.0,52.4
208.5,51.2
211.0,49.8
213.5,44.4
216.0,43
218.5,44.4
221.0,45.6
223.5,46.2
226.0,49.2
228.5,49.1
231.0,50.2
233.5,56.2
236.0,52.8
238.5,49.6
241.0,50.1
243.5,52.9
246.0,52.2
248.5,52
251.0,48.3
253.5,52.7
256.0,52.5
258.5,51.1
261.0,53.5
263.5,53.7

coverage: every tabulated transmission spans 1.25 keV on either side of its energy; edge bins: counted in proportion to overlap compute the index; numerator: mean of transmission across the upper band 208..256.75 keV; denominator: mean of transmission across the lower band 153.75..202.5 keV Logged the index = 0.9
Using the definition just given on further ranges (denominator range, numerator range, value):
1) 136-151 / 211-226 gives 0.88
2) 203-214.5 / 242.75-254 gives 1.02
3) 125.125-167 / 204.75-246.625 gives 0.95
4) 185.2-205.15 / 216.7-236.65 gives 0.84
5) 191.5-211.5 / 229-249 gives 0.93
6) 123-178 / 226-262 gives 1.00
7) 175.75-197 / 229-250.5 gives 0.91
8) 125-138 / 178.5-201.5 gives 1.13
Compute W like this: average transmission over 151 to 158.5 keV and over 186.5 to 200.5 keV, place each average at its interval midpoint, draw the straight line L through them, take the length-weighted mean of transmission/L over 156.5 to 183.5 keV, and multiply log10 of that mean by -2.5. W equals 0.054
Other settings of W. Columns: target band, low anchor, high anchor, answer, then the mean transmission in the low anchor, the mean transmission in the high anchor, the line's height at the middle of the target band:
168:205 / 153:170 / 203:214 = -0.085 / 52.4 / 50.8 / 51.6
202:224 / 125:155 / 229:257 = 0.074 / 51.7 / 51.7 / 51.7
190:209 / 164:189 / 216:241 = -0.102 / 53.8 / 49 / 51.7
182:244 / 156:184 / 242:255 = -0.010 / 52.3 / 51.6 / 51.9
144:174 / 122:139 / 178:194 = 0.026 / 50.6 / 56.9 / 53.9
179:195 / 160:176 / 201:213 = -0.098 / 52.5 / 52.5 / 52.5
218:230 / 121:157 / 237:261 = 0.095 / 51.5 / 51.4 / 51.4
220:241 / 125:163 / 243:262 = 0.040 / 51.6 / 51.8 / 51.8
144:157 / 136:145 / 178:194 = -0.006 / 51.1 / 56.9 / 52.4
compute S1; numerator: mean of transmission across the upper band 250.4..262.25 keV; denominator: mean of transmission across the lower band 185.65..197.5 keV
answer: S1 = 0.87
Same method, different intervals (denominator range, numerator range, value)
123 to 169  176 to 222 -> 1.03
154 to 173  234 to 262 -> 0.99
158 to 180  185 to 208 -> 1.10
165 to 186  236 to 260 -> 0.97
